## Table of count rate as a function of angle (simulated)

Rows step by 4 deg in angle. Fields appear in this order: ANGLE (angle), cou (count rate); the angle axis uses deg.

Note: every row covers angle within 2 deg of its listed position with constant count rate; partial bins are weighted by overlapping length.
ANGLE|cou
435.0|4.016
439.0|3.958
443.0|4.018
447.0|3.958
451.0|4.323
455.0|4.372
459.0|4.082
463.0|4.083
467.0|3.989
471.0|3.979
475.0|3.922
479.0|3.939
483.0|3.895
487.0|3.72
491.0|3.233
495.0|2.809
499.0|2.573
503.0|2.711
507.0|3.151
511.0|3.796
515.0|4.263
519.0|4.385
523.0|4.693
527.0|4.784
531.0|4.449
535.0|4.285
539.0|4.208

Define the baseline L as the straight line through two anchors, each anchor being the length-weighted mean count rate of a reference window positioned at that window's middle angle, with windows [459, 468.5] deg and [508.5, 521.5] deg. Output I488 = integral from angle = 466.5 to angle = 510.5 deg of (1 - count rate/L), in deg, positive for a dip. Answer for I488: 6.9 deg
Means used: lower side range 4.05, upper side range 4.13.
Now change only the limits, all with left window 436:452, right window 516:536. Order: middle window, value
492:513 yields 6.5 deg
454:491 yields 2.3 deg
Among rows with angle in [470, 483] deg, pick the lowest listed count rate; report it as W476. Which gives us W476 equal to 3.895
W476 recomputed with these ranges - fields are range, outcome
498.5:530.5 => 2.573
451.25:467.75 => 3.989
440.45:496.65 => 2.809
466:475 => 3.922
